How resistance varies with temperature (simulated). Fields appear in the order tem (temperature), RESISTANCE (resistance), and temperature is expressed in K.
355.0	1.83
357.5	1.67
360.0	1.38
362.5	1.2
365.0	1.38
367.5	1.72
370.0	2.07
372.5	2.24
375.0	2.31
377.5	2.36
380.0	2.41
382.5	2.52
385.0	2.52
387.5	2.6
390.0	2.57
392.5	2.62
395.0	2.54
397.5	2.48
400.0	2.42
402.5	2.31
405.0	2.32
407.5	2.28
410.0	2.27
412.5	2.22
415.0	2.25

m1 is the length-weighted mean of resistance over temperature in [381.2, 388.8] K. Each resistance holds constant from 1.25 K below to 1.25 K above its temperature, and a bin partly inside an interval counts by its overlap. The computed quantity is 2.55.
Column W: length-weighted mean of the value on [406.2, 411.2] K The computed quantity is 2.28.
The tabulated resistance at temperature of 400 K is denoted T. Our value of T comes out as 2.42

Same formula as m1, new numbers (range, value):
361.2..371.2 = 1.59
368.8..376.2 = 2.21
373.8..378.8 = 2.34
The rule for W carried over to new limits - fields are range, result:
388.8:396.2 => 2.58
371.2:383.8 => 2.37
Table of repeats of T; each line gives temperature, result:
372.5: 2.24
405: 2.32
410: 2.27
